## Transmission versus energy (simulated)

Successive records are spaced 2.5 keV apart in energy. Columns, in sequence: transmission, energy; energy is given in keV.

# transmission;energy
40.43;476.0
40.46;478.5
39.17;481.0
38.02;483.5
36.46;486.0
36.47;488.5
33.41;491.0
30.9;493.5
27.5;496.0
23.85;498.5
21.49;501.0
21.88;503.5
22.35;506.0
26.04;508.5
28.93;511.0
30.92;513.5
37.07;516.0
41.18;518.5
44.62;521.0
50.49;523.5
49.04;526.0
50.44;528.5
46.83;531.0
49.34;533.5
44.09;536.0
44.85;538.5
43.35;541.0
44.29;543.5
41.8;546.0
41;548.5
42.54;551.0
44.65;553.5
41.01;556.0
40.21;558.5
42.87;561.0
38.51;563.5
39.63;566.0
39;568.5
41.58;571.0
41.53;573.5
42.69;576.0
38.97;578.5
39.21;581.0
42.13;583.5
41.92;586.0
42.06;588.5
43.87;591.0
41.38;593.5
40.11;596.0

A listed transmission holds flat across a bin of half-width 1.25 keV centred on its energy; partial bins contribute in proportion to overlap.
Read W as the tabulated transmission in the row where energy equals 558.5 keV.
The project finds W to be 40.21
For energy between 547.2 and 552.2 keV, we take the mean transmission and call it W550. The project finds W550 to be 41.8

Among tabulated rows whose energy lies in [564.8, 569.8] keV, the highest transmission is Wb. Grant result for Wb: 39.63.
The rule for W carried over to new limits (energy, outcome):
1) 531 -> 46.83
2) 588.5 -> 42.06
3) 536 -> 44.09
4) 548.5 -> 41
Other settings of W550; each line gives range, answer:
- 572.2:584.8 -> 40.9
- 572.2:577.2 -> 42.1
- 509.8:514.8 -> 30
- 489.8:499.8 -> 28.9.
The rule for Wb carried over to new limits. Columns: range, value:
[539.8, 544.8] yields 44.29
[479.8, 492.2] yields 39.17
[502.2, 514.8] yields 30.92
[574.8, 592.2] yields 43.87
